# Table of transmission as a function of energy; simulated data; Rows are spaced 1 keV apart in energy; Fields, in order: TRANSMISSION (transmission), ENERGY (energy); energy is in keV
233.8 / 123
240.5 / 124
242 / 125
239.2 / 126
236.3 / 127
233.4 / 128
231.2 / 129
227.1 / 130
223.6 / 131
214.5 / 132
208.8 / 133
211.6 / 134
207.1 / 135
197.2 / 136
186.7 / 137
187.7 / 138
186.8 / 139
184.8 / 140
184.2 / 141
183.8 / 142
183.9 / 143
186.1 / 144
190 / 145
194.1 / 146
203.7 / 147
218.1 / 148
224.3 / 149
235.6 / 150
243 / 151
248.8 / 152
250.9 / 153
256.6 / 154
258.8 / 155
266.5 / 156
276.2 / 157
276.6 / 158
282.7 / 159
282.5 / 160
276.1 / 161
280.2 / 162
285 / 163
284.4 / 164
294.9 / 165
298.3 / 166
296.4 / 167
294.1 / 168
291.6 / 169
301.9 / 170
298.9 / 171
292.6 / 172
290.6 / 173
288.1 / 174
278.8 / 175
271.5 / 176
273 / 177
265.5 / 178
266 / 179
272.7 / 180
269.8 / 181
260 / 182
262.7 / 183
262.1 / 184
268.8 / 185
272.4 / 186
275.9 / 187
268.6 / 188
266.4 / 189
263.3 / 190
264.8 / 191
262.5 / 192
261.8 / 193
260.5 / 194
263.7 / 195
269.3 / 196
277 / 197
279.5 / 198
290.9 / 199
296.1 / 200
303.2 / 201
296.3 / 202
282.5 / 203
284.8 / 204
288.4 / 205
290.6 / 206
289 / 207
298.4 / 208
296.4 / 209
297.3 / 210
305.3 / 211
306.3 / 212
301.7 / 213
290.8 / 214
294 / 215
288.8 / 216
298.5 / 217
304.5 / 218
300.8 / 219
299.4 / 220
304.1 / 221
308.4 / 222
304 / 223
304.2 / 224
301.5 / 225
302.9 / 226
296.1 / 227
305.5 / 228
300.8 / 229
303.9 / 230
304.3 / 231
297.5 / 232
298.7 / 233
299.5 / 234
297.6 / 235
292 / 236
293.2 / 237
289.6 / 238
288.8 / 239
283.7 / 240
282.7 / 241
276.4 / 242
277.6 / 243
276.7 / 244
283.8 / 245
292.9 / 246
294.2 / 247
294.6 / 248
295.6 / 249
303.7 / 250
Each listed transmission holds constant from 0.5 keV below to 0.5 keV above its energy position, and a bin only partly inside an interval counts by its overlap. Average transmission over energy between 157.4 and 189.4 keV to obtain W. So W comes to 280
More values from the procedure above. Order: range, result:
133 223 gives 265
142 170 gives 254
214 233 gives 301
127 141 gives 208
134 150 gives 196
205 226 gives 299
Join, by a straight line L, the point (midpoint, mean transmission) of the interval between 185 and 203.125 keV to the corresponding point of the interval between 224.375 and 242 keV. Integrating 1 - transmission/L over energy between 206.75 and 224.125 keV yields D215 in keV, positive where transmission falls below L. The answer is -0.8 keV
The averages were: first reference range 275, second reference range 296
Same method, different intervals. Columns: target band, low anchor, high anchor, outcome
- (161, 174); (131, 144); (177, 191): -2.68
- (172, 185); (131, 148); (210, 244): -1.71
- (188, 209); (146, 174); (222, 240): 0.43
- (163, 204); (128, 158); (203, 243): -3.50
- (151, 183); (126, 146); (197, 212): -4.44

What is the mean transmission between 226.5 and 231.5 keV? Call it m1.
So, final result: 302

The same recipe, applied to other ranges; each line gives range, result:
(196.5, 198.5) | 278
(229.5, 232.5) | 302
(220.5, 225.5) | 304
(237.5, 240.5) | 287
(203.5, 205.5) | 287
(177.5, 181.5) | 268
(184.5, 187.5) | 272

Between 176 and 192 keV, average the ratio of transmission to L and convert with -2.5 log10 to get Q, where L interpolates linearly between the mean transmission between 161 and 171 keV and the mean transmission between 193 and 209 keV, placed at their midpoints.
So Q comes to 0.08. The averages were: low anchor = 291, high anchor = 284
